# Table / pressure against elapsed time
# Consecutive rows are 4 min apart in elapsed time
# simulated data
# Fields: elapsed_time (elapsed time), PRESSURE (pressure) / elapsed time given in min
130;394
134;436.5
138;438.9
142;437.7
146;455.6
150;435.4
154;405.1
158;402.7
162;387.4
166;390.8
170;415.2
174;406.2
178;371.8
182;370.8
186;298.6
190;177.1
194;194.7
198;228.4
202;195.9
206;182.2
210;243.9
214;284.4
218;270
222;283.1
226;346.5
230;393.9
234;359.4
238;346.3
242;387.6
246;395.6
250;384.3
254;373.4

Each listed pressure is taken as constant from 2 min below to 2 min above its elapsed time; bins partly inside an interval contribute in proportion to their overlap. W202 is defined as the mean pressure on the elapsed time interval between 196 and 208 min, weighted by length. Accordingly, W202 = 202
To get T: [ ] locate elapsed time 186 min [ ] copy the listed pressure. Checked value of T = 298.6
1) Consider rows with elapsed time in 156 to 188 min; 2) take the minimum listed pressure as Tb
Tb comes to 298.6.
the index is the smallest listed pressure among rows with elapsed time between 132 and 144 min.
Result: 436.5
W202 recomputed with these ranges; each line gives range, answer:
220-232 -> 341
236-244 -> 367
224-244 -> 367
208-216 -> 264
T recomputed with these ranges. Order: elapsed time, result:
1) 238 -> 346.3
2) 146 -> 455.6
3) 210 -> 243.9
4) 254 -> 373.4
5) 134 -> 436.5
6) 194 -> 194.7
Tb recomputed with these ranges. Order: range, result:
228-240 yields 346.3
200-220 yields 182.2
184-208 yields 177.1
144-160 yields 402.7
